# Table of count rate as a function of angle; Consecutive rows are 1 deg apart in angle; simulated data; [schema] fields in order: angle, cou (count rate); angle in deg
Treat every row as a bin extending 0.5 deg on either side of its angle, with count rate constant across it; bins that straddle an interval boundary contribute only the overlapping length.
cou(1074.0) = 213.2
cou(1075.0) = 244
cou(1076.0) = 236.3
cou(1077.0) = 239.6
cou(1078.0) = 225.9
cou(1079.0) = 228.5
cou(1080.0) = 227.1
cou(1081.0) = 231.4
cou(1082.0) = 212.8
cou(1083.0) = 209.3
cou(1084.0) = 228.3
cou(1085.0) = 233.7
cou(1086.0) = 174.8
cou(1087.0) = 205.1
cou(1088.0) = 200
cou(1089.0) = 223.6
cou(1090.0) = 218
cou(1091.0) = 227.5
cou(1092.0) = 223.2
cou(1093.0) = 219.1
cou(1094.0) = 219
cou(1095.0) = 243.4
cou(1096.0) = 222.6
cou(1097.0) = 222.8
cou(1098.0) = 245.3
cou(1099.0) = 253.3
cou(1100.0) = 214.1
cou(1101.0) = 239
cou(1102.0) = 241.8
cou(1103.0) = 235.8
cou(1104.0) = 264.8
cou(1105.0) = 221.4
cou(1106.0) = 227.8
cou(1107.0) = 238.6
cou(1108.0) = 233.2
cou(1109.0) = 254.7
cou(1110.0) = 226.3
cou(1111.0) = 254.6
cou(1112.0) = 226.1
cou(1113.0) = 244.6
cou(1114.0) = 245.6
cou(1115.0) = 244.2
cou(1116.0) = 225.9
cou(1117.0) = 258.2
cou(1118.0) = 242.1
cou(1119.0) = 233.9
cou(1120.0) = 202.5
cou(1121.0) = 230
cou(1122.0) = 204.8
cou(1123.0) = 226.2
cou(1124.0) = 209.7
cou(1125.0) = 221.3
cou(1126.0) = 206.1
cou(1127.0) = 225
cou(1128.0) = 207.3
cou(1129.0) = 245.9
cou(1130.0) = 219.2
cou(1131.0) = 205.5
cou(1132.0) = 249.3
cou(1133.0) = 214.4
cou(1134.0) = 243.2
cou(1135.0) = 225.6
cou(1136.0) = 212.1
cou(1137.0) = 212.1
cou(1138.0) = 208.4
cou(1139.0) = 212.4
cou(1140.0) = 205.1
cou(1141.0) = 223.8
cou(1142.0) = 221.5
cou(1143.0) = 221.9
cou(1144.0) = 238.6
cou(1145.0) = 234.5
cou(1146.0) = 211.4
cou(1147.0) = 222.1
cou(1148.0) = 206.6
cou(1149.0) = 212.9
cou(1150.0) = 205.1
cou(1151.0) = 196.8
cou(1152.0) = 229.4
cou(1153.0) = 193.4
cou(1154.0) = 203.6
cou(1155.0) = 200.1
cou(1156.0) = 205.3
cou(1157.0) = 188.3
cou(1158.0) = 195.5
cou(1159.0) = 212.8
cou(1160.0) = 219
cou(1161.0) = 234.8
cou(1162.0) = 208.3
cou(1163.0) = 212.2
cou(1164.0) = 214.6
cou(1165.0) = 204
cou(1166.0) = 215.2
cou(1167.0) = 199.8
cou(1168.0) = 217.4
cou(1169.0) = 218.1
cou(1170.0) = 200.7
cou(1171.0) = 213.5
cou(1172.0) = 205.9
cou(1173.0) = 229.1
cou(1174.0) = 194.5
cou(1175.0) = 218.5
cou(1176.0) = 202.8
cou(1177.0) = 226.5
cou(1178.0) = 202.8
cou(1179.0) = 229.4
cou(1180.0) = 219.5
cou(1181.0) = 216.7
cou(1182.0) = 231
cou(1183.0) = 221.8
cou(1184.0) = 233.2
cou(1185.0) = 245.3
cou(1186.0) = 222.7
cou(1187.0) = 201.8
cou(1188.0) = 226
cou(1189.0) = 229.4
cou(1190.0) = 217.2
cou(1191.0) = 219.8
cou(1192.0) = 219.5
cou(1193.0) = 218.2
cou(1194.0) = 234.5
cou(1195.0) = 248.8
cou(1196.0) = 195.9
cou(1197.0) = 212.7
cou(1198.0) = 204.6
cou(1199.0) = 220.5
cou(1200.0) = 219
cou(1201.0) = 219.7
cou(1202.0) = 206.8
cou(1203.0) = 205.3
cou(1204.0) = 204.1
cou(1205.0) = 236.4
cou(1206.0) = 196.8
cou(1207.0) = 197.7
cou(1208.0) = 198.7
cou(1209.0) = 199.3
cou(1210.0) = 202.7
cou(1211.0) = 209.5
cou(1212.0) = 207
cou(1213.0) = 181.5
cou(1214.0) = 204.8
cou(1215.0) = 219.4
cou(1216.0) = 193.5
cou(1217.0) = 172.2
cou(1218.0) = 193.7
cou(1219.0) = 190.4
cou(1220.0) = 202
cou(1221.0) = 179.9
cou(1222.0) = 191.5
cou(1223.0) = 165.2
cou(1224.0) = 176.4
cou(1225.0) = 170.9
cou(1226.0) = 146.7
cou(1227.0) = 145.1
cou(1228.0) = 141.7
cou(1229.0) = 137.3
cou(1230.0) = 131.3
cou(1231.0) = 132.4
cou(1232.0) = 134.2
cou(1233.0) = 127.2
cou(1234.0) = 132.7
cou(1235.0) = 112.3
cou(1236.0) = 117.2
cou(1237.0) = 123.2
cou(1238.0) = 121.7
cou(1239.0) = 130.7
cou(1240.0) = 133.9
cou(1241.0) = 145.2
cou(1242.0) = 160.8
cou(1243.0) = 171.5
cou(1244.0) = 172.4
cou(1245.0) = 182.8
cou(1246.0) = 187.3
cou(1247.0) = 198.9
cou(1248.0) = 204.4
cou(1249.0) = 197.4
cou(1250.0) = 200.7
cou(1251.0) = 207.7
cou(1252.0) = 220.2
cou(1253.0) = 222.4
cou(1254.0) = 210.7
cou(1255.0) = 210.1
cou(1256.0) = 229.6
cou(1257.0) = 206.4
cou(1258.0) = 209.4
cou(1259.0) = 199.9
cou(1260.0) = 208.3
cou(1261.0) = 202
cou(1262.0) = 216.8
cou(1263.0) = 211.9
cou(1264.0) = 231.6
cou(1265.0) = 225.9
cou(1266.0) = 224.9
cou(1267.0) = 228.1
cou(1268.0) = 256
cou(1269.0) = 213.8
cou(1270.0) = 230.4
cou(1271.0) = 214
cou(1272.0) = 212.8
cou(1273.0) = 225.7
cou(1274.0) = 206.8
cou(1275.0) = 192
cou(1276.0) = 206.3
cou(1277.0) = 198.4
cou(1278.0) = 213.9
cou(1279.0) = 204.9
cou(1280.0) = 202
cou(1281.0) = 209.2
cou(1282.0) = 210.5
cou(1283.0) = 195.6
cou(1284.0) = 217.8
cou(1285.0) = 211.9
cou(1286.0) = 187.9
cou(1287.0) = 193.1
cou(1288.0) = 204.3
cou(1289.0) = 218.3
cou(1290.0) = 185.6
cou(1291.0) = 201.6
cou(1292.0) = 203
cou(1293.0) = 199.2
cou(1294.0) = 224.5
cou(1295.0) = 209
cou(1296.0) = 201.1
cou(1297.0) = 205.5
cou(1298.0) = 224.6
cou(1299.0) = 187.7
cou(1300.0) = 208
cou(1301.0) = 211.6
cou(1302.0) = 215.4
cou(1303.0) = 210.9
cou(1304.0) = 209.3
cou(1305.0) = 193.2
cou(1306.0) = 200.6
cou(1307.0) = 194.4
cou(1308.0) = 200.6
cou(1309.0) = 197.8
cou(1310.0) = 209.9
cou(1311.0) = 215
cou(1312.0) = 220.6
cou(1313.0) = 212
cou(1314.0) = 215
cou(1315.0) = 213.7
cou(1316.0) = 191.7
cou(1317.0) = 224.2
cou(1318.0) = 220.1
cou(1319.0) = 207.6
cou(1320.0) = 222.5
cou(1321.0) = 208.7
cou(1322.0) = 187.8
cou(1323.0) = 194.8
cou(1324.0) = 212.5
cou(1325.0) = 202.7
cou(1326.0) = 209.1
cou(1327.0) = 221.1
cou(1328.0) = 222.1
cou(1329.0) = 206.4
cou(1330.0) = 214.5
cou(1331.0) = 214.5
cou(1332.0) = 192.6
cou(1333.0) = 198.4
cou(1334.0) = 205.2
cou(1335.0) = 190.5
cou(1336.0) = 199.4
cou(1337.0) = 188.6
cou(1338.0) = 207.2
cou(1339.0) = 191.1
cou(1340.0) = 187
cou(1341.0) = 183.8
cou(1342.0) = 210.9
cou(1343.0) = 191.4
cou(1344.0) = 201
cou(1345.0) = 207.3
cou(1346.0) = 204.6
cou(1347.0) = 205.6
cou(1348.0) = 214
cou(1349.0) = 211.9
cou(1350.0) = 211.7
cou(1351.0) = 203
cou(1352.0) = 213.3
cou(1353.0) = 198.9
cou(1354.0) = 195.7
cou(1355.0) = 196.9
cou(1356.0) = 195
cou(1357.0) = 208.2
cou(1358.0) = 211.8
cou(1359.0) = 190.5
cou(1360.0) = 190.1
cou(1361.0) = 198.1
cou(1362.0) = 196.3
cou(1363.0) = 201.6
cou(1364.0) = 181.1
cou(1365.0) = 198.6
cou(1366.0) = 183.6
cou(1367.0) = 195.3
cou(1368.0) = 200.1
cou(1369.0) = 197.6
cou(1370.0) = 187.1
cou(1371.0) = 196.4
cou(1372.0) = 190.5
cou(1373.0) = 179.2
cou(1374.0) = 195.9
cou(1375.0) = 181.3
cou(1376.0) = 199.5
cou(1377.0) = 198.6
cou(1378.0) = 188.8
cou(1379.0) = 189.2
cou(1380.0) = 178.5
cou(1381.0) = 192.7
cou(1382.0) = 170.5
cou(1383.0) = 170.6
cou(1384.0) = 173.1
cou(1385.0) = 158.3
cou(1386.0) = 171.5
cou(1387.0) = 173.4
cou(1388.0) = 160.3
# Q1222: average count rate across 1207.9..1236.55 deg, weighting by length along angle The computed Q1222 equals 169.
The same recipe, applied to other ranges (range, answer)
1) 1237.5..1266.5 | 195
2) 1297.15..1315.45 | 208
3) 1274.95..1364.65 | 204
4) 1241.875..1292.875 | 207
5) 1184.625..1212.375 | 215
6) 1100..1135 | 231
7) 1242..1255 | 197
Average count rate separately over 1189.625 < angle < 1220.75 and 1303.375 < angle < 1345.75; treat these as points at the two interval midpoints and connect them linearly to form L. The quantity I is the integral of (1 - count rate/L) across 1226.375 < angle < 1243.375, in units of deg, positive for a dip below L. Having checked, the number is 5.9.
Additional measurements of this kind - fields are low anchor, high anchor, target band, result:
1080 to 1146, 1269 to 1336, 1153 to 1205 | 1.07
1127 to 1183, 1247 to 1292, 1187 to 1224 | 1.19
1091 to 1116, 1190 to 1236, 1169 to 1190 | -1.70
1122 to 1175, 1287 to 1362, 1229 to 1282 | 4.81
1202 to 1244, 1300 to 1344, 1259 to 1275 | -2.89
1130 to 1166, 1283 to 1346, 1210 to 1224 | 1.18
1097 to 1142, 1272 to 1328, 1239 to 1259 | 1.99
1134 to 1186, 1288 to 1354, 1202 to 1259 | 8.56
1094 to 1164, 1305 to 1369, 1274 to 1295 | 0.41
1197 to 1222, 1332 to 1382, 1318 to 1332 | -0.81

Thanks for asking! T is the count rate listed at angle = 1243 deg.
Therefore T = 171.5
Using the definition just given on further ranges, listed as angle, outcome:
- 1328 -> 222.1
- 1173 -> 229.1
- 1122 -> 204.8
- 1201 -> 219.7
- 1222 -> 191.5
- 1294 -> 224.5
